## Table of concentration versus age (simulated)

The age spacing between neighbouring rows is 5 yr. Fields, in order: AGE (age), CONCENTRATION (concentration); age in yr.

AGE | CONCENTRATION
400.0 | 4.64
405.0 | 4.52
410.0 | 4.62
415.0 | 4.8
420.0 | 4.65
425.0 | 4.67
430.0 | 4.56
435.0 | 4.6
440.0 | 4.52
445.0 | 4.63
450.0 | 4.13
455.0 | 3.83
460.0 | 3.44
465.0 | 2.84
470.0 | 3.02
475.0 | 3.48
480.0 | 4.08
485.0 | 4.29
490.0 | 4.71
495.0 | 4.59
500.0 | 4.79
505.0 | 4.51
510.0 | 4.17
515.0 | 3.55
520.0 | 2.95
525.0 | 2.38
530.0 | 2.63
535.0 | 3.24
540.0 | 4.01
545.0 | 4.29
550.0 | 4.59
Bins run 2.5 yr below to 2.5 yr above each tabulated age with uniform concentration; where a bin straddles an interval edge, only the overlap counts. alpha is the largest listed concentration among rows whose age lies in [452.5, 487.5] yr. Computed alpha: 4.29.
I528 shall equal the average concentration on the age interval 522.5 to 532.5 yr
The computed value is 2.5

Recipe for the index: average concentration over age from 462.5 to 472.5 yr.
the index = 2.93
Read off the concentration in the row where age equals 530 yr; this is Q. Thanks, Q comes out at 2.63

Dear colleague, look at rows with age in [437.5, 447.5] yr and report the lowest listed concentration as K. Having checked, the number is 4.52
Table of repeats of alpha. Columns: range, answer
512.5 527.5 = 3.55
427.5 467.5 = 4.63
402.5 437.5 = 4.8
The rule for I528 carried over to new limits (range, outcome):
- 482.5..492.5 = 4.5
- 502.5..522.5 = 3.8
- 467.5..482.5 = 3.53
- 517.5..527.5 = 2.67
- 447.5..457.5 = 3.98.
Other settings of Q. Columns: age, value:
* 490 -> 4.71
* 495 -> 4.59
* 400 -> 4.64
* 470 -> 3.02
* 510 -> 4.17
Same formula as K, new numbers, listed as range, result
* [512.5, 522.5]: 2.95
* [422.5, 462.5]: 3.44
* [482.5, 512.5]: 4.17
